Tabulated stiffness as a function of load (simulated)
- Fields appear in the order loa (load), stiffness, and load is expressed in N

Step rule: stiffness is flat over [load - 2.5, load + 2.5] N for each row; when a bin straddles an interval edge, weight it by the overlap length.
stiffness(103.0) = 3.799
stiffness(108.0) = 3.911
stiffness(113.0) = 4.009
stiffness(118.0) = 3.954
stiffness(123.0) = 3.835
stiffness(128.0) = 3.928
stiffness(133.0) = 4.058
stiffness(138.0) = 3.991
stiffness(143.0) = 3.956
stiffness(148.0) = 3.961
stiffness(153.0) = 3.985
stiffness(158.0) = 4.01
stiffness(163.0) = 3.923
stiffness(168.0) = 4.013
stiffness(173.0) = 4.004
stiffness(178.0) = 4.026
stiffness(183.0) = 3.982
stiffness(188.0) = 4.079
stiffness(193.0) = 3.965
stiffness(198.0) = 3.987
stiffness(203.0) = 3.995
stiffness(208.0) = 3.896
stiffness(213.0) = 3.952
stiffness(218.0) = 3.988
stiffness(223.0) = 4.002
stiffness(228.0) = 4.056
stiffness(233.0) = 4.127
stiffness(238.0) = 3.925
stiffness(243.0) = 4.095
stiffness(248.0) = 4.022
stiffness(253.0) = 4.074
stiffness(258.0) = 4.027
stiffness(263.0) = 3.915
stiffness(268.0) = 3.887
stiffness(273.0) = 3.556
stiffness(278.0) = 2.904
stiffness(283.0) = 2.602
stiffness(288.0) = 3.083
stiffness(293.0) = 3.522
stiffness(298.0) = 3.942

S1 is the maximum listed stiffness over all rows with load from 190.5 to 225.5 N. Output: 4.002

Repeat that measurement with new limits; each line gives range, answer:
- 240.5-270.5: 4.095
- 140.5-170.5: 4.013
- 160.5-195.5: 4.079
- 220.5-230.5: 4.056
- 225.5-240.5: 4.127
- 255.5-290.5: 4.027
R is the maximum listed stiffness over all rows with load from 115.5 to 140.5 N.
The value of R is 4.058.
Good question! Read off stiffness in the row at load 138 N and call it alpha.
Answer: 3.991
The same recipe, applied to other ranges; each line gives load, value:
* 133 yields 4.058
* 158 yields 4.01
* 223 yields 4.002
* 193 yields 3.965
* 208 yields 3.896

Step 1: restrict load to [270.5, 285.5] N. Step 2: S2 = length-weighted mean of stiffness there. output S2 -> 3.02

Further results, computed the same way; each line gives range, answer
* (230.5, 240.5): 4.03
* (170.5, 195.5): 4.01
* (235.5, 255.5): 4.03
